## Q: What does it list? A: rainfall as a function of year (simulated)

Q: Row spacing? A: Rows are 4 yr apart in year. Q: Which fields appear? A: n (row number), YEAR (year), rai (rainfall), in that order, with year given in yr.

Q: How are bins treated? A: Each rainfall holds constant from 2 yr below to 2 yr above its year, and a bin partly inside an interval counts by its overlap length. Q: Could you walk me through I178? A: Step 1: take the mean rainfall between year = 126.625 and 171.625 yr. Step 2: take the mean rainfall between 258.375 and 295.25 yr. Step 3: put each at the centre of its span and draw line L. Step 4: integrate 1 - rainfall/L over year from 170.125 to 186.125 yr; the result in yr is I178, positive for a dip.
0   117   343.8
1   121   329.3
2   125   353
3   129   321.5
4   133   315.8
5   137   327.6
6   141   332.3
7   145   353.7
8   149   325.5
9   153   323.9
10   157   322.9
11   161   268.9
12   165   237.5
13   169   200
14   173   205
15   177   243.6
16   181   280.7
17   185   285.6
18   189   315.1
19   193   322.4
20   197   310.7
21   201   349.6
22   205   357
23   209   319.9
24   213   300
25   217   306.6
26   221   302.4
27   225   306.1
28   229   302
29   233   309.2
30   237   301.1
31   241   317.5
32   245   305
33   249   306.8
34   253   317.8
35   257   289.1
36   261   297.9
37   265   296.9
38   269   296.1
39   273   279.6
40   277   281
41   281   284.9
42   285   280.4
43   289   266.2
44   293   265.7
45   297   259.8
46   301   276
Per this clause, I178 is 2.6 yr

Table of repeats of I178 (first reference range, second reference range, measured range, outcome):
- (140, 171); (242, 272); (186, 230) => -2.8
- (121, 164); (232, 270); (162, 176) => 4.3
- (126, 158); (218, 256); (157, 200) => 6.5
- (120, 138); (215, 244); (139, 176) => 4.5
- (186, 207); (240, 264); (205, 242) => 0.9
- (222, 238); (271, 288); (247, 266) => -0.7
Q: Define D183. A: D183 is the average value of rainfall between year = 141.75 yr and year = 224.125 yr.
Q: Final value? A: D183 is 297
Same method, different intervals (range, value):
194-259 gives 313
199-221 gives 324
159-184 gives 241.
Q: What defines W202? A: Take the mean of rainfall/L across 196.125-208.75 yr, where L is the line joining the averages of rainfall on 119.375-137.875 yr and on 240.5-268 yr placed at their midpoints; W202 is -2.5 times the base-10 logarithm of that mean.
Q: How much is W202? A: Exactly -0.08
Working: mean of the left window 330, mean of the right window 303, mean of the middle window 339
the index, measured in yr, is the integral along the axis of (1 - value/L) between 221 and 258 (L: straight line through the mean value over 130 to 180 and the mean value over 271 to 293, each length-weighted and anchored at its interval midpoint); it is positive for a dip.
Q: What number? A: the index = -3.3 yr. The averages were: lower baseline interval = 289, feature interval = 306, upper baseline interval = 277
